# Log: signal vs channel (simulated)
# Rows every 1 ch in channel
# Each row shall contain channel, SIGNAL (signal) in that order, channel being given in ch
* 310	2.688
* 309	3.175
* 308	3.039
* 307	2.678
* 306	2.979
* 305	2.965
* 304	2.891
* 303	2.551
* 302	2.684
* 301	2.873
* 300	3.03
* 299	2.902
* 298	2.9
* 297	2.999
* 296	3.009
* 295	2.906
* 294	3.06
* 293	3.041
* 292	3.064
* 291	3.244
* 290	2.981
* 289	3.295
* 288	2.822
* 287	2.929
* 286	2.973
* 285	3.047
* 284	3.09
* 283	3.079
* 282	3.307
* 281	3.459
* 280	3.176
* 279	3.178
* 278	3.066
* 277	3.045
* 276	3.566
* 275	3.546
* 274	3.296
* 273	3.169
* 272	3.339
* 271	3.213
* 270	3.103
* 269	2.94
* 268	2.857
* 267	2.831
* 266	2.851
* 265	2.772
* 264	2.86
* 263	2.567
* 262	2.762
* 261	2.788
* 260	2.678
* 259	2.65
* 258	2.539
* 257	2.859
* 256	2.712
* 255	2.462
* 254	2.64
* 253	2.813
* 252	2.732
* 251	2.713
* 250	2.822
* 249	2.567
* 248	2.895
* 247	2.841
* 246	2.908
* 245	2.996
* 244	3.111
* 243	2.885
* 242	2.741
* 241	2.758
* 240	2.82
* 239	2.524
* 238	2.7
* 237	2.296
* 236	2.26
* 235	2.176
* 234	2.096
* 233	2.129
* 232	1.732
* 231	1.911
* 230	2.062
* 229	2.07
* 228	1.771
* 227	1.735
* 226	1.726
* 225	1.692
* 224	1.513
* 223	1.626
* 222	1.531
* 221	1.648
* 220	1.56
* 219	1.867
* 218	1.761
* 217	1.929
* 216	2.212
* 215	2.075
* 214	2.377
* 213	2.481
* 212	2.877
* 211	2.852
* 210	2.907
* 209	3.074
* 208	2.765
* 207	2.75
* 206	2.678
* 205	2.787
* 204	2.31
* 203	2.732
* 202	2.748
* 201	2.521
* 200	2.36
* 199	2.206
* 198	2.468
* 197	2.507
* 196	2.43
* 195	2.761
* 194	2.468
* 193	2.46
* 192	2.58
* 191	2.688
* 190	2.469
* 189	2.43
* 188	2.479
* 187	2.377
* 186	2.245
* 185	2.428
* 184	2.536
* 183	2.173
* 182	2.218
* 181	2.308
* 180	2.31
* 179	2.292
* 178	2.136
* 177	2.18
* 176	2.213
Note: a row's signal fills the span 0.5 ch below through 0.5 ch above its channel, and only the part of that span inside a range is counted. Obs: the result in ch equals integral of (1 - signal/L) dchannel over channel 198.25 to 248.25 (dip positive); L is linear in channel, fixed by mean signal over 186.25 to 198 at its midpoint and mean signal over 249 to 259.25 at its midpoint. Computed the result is 5.0 ch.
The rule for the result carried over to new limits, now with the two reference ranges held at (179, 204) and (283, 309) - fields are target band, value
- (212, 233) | 5.69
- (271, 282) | -1.59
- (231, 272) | 0.89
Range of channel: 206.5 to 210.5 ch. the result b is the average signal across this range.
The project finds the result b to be 2.87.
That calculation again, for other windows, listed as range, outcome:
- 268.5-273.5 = 3.15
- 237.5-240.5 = 2.68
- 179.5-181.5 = 2.31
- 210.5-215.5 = 2.53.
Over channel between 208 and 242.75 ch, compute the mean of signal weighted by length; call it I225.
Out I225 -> 2.18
